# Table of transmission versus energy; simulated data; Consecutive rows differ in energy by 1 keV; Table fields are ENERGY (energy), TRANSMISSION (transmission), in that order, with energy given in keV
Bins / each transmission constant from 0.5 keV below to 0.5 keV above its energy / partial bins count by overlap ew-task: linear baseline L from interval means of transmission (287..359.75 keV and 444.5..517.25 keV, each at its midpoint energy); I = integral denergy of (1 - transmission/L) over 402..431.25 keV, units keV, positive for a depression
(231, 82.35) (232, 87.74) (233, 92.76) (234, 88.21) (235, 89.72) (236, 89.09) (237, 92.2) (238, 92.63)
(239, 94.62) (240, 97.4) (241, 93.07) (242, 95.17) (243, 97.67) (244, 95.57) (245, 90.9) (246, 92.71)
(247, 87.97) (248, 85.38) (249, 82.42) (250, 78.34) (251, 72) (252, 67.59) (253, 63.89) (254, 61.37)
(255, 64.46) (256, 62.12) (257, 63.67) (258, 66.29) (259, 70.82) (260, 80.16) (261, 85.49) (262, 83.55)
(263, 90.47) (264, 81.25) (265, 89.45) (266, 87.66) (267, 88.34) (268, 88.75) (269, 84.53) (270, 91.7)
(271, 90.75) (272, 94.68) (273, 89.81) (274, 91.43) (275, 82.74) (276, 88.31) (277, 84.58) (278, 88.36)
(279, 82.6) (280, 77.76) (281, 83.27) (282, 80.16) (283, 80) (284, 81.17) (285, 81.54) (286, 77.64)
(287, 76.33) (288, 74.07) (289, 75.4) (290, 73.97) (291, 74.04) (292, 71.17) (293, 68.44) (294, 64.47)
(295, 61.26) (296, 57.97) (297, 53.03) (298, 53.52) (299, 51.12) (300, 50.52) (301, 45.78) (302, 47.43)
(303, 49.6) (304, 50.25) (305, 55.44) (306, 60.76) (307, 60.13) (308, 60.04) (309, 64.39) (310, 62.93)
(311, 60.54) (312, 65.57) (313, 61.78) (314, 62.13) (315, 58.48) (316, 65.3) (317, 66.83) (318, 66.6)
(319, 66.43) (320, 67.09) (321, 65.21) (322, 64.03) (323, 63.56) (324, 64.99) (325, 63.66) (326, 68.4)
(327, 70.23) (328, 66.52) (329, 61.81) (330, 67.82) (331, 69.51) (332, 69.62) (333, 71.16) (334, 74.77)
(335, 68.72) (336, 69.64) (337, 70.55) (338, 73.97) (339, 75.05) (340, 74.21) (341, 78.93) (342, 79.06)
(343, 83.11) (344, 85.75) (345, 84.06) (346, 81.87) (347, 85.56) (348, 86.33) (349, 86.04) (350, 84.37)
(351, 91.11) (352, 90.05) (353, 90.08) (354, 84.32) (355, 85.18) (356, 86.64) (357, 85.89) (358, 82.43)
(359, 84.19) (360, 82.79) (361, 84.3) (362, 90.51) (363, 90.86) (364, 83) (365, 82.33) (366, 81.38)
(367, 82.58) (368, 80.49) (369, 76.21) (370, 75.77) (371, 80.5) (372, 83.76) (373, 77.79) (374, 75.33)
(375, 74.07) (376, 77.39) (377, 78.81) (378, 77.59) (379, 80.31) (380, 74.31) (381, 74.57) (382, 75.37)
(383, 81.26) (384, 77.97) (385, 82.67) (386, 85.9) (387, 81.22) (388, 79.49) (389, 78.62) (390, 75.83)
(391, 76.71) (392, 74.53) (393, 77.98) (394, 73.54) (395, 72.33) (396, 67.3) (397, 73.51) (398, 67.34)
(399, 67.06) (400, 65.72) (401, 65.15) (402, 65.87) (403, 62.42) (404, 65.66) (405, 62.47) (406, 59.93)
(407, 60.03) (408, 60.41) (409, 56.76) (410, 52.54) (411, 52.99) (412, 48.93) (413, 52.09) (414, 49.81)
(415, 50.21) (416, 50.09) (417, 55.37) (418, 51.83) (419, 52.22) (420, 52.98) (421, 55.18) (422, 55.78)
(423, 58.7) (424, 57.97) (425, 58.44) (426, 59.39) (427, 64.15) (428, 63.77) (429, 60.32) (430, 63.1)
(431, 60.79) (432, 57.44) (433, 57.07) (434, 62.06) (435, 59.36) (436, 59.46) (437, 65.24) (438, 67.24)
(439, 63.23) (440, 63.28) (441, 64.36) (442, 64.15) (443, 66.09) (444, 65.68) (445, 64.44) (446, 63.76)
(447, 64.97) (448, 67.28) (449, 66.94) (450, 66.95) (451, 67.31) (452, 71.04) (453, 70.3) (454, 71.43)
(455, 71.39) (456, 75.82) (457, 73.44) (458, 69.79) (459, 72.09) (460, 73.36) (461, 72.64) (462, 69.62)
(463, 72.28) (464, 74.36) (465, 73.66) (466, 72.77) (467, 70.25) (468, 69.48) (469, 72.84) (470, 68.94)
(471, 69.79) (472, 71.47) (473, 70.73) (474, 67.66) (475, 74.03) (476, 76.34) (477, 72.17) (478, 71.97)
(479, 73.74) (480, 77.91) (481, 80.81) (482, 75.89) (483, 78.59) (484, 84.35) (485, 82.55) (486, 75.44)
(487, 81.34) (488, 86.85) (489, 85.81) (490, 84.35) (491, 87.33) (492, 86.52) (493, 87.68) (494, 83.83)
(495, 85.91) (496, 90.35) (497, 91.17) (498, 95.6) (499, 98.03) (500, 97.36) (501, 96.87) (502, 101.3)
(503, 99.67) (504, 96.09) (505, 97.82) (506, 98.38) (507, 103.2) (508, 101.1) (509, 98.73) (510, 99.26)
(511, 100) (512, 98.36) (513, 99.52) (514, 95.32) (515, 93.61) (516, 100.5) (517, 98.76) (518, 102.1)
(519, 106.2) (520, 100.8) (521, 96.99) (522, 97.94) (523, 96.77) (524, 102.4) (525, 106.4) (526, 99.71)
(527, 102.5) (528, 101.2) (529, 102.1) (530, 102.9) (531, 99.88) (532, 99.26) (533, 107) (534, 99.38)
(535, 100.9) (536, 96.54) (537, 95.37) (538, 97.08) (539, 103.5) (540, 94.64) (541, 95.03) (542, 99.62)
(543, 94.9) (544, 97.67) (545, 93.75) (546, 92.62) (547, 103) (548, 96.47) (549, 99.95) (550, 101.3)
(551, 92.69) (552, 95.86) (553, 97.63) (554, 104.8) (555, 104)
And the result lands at 7.4 keV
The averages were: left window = 69.7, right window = 81.5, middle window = 57.2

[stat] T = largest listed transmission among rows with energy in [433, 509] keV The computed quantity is 103.2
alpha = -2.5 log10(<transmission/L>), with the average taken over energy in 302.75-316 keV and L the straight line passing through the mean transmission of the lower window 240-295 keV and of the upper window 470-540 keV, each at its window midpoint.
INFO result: 0.355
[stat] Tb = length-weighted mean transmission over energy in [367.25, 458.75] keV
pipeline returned 66.9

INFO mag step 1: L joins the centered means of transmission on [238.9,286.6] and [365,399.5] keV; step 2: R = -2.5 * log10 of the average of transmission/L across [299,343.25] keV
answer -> 0.23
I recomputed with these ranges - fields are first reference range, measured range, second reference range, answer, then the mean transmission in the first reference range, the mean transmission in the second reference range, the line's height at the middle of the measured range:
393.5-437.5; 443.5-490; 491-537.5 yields 3.9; 59.8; 98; 79.6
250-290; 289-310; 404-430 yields 4.5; 80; 56.4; 75.3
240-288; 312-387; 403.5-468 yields -4.3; 82.5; 62.9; 72.7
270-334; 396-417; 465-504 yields 4.6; 68.9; 81.6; 76.2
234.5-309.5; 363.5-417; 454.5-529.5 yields 7.2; 76.7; 86.6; 82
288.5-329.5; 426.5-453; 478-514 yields 5.8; 62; 90.1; 81.7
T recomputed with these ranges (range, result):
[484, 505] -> 101.3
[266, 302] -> 94.68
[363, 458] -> 90.86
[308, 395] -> 91.11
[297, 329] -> 70.23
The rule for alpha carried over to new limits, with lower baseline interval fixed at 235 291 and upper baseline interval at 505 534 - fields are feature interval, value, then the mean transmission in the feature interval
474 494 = 0.22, 80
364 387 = 0.15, 79.1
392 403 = 0.31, 69.5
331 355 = 0.11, 79.8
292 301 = 0.42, 57.6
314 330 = 0.31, 65.3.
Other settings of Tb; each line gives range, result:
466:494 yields 77.3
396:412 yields 62.2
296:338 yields 62.4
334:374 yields 81.9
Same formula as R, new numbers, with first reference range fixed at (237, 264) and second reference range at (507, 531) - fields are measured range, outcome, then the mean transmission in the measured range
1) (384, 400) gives 0.21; 75.4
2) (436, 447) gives 0.42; 64.5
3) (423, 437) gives 0.48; 60.4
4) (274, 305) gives 0.21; 69.7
